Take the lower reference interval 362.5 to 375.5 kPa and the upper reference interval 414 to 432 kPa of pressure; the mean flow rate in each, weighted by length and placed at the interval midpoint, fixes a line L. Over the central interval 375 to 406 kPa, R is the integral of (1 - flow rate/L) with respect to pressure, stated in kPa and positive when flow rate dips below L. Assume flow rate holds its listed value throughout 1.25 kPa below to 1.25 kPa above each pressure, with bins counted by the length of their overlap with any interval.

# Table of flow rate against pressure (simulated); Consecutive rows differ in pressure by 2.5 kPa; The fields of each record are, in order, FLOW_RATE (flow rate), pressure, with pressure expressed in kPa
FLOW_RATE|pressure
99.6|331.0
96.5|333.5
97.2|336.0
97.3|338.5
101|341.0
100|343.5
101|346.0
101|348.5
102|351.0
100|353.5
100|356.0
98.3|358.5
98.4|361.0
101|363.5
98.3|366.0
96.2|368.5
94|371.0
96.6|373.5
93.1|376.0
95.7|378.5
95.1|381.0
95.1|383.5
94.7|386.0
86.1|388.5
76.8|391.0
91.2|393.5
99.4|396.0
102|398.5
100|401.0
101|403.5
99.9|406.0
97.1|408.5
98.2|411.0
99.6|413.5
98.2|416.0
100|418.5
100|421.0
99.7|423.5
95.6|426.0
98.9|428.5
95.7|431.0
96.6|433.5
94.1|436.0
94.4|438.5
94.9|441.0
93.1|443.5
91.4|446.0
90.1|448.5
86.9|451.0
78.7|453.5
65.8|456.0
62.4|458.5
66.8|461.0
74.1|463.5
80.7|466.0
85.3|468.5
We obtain 1.0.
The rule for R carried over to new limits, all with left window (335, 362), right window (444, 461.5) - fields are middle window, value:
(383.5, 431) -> -4.8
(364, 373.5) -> -0.1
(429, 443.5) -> -2.3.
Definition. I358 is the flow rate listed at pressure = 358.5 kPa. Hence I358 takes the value 98.3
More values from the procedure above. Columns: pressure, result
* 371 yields 94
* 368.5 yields 96.2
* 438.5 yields 94.4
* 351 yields 102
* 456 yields 65.8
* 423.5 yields 99.7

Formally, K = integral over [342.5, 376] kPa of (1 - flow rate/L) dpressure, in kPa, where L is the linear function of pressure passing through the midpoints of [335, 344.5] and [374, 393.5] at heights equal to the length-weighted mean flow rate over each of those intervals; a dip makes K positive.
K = -1.2 kPa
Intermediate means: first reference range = 98.9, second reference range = 91.2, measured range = 98.8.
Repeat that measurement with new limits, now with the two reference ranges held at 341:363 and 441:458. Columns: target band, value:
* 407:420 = -1.2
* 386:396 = 0.6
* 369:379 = 0.2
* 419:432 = -1.5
